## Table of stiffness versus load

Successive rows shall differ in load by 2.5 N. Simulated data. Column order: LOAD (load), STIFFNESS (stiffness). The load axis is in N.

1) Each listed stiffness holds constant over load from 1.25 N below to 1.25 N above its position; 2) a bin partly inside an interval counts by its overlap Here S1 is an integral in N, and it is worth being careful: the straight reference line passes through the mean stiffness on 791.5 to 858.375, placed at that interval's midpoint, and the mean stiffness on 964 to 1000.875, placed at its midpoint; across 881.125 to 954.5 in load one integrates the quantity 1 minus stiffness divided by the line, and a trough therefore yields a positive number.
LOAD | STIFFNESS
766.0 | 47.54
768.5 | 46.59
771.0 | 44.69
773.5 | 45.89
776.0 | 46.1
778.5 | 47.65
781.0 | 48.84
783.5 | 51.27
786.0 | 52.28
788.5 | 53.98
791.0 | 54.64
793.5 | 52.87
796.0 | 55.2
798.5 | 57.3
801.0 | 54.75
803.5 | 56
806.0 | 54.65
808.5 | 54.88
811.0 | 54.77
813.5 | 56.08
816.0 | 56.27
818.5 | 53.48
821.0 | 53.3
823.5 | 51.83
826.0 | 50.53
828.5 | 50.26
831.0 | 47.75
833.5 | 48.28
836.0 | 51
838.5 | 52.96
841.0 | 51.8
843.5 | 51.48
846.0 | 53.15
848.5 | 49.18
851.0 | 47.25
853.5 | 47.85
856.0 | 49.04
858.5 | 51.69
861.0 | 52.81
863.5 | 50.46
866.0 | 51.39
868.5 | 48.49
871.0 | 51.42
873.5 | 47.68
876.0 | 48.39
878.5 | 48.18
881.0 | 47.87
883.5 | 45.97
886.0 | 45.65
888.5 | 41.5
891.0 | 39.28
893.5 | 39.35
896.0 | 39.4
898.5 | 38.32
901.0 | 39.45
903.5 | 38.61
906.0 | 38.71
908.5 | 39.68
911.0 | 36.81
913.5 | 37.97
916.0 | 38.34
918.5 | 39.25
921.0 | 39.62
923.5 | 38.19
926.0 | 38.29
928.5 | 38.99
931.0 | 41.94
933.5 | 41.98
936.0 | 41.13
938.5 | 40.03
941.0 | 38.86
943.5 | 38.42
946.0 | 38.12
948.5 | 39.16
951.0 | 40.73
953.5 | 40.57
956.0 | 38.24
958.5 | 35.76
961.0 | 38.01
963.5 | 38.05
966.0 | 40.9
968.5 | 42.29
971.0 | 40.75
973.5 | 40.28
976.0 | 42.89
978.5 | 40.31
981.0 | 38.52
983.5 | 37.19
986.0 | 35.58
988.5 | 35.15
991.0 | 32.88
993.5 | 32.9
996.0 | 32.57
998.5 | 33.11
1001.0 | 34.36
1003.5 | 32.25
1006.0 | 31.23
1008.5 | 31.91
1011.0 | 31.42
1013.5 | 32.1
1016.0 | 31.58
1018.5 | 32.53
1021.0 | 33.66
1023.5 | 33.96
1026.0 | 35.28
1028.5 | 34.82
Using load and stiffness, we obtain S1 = 6.06 N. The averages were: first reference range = 52.4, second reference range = 37.4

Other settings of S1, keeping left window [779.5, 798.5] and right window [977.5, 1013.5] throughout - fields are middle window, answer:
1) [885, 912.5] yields 2.1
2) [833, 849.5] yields -1.1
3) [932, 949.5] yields -0.3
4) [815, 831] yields -0.7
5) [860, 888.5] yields -2.1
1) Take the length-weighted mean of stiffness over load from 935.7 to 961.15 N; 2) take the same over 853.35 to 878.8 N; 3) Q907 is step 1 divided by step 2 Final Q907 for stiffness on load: 0.78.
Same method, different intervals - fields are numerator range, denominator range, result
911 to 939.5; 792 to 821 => 0.72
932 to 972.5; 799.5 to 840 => 0.75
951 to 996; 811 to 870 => 0.75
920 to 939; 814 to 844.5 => 0.77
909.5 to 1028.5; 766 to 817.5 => 0.71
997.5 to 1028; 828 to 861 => 0.65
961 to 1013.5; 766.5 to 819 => 0.69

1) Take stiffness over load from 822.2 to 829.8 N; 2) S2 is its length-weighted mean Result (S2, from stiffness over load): 50.9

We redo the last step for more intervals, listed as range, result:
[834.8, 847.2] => 52.1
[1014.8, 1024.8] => 33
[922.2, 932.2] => 39.3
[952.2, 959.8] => 38.2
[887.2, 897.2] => 39.9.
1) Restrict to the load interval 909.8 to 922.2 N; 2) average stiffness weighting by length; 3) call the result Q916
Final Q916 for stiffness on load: 38.4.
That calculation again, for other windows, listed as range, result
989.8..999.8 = 32.9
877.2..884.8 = 47.3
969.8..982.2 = 40.6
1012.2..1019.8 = 32.1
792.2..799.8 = 55.1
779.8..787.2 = 50.8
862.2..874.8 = 49.9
